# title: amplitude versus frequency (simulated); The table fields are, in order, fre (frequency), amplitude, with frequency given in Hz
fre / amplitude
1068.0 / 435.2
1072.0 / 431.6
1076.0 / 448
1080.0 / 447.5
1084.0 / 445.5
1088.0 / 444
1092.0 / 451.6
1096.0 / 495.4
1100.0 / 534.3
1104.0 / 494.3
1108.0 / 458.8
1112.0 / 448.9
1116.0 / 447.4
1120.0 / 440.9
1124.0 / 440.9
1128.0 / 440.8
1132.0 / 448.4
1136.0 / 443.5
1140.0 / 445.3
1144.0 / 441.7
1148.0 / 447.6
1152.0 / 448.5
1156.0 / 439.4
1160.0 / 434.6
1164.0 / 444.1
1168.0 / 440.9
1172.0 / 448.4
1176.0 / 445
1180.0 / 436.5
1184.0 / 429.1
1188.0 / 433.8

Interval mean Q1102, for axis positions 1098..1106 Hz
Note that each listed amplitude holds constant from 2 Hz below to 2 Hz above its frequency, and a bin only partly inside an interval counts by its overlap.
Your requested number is 514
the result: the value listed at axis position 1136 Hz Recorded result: 443.5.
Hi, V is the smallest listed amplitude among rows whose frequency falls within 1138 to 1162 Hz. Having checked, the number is 434.6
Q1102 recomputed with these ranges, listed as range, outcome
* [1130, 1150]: 445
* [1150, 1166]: 442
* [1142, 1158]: 444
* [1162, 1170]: 442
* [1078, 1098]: 457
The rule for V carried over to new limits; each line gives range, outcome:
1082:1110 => 444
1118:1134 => 440.8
